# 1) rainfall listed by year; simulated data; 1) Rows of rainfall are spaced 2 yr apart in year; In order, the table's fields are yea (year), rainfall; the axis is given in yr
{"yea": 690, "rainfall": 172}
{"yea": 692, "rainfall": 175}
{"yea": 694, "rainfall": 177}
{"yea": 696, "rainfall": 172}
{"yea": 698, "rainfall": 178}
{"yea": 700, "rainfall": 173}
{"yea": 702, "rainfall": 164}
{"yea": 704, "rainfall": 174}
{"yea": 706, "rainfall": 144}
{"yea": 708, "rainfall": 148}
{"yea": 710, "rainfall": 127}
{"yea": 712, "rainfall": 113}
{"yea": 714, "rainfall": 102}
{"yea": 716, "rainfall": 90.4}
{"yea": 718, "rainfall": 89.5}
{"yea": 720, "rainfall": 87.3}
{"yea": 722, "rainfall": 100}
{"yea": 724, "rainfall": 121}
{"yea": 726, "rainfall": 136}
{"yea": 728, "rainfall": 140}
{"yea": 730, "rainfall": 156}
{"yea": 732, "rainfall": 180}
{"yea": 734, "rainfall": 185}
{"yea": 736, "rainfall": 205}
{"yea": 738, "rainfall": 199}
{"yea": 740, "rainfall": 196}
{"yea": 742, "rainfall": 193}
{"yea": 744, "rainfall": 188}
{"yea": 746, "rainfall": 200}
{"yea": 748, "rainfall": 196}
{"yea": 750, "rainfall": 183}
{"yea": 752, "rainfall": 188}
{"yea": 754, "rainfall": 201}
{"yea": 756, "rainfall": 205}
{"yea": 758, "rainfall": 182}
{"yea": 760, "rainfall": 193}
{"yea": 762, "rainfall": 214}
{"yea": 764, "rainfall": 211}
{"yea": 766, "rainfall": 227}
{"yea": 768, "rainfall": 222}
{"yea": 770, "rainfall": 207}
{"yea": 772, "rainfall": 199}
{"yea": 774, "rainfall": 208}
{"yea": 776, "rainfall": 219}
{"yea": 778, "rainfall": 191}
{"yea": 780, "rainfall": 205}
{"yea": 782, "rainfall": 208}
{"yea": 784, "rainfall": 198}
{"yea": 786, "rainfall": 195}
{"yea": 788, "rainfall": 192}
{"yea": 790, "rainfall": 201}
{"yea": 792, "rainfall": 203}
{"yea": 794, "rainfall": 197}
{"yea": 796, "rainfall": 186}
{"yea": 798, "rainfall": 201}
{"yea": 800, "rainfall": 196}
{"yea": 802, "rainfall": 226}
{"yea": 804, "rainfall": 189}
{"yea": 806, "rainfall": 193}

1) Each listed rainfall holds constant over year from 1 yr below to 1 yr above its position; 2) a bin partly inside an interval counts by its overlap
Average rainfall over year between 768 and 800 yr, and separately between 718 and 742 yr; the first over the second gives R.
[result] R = 1.3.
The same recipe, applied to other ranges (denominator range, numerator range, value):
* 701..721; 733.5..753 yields 1.56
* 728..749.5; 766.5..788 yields 1.09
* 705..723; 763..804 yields 1.84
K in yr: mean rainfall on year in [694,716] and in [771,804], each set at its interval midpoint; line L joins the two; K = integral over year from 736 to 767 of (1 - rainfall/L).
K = -3.60 yr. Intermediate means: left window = 148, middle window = 199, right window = 201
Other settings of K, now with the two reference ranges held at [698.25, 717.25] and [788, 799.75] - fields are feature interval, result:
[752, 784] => -4.7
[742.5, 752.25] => -1.5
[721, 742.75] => -1.2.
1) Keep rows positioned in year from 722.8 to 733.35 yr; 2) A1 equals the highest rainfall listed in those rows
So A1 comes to 180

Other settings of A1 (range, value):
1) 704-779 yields 227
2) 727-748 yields 205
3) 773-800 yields 219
